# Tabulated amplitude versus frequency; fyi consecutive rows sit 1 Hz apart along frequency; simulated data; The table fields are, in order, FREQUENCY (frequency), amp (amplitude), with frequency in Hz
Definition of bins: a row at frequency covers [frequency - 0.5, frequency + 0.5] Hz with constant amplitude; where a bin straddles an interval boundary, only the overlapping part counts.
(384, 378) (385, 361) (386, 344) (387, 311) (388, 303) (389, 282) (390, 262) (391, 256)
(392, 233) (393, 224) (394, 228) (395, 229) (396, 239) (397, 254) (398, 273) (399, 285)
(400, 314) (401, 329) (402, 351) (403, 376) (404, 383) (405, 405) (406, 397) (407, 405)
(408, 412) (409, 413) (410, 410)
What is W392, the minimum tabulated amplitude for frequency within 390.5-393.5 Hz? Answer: 224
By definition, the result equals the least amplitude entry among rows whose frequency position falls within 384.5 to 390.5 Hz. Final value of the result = 262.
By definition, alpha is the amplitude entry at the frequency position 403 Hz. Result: 376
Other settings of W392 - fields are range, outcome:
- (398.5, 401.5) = 285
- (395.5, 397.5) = 239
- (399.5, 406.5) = 314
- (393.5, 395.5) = 228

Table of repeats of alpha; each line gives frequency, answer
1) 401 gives 329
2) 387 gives 311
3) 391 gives 256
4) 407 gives 405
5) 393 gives 224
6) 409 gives 413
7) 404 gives 383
